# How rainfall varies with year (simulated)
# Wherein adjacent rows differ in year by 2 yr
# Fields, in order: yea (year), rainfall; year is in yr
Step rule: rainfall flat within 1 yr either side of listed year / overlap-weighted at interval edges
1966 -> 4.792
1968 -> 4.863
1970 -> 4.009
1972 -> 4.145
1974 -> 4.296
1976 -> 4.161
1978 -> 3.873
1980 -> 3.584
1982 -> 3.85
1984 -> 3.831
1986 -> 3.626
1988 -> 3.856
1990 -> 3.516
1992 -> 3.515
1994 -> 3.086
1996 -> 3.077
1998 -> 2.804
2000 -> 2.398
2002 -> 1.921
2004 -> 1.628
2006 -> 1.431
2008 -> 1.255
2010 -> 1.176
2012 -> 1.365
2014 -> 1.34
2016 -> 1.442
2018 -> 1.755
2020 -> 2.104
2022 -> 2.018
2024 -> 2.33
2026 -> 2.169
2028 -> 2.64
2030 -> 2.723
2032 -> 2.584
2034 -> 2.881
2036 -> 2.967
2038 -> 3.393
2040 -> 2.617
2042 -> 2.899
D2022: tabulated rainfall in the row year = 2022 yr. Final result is 2.018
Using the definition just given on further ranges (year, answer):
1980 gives 3.584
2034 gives 2.881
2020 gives 2.104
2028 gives 2.64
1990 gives 3.516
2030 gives 2.723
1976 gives 4.161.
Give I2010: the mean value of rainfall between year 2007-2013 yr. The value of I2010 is 1.27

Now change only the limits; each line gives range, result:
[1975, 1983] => 3.87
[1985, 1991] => 3.67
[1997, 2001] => 2.6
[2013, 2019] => 1.51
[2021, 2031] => 2.38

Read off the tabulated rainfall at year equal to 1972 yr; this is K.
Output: 4.145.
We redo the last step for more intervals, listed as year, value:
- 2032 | 2.584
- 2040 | 2.617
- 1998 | 2.804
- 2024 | 2.33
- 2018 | 1.755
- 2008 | 1.255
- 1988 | 3.856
